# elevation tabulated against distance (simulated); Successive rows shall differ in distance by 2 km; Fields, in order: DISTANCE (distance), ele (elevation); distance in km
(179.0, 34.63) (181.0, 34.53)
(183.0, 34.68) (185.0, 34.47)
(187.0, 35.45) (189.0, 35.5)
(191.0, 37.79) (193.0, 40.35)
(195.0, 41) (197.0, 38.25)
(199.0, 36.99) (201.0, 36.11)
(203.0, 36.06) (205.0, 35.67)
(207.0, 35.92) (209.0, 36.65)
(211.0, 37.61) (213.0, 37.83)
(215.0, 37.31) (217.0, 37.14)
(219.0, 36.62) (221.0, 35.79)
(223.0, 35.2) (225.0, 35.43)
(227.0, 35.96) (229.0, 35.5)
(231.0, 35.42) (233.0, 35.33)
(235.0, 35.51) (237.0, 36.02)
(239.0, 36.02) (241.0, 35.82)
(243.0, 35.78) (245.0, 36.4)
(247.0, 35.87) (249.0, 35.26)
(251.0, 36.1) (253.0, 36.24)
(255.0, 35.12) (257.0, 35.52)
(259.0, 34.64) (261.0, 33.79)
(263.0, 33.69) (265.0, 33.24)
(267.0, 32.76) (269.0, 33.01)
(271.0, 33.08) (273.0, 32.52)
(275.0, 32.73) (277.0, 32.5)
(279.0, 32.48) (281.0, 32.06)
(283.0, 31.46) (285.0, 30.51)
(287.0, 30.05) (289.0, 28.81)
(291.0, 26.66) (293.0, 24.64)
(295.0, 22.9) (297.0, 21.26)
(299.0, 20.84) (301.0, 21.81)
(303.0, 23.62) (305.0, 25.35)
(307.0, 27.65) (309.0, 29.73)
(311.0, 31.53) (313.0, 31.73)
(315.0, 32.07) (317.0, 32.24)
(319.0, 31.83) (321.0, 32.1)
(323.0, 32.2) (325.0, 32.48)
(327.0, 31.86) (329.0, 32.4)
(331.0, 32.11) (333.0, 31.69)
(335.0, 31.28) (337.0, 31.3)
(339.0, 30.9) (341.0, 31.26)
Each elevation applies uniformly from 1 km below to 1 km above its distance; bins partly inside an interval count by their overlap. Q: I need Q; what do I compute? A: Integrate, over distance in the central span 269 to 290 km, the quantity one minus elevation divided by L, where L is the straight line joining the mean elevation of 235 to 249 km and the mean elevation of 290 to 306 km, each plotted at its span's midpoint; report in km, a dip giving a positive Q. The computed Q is -3.2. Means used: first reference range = 35.9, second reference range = 23.4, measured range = 31.7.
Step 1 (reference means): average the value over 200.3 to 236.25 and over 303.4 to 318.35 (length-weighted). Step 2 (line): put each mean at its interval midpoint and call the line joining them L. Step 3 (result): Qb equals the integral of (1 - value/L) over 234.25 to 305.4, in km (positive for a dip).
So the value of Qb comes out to 2.68 km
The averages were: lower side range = 36.2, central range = 31.5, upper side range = 29.8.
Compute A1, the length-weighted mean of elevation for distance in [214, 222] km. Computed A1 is 36.7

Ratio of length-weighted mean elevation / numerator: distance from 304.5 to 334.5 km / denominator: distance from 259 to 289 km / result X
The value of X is 0.96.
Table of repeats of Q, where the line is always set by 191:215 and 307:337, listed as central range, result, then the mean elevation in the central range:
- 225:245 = 0.1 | 35.7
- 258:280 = 0.7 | 33.1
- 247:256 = -0.1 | 35.7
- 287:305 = 4.8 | 24.2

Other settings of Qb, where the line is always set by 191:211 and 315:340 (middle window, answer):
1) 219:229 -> 0.21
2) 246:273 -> 0.37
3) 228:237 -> 0.14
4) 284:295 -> 1.94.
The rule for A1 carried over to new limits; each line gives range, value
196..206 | 36.6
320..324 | 32.2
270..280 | 32.7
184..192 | 35.8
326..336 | 31.9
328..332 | 32.3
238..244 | 35.9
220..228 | 35.6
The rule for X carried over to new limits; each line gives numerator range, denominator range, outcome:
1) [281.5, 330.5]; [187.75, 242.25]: 0.78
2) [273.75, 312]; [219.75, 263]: 0.78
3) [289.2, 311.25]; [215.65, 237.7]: 0.70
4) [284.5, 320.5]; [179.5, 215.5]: 0.75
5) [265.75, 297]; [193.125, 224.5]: 0.81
